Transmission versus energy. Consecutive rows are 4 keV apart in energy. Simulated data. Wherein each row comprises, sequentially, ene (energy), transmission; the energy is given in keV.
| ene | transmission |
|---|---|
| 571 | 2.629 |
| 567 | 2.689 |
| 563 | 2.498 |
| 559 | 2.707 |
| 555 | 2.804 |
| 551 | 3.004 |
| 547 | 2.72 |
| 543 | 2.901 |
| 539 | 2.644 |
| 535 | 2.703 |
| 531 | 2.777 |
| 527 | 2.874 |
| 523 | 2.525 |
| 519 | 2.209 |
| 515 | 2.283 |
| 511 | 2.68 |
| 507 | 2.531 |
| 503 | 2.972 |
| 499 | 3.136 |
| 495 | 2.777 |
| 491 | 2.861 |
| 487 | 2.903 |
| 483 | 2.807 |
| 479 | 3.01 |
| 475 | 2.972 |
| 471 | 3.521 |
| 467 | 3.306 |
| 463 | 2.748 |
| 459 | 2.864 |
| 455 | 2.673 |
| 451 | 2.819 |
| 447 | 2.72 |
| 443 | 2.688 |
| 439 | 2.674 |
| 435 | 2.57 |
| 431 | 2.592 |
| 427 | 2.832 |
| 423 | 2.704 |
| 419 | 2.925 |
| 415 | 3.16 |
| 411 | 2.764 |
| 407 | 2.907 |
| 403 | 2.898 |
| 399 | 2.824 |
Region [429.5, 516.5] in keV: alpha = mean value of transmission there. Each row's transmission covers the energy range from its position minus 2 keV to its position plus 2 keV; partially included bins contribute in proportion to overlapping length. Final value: 2.83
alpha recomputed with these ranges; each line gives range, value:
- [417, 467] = 2.76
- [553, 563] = 2.7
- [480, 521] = 2.72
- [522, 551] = 2.76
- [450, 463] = 2.78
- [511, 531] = 2.52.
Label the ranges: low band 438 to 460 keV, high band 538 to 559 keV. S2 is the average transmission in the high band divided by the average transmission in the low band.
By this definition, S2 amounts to 1.03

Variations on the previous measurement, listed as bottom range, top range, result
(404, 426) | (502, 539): 0.90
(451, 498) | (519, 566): 0.92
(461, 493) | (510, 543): 0.86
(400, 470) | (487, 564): 0.96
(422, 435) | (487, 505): 1.09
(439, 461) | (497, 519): 0.97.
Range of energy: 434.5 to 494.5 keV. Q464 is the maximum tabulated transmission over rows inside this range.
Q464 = 3.521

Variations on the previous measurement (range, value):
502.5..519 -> 2.972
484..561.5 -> 3.136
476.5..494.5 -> 3.01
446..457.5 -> 2.819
